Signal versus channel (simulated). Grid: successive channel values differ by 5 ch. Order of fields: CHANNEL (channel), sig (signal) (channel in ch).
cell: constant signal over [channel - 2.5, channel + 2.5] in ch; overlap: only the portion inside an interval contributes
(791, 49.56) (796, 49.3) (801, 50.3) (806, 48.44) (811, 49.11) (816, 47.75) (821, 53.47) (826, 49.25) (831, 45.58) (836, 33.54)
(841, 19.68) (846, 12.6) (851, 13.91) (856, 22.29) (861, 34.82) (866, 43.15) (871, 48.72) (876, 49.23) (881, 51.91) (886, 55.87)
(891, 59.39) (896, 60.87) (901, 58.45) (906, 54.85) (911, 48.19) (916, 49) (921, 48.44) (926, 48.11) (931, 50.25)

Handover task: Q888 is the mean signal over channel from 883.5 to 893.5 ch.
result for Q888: 57.6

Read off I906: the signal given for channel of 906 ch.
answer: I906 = 54.85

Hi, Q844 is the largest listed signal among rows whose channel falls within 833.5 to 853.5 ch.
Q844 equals 33.54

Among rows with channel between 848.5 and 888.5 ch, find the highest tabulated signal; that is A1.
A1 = 55.87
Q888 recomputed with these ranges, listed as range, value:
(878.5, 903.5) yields 57.3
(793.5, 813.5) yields 49.3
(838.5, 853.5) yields 15.4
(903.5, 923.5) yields 50.1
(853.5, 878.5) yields 39.6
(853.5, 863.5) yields 28.6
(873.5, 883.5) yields 50.6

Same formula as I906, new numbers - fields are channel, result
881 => 51.91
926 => 48.11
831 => 45.58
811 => 49.11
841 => 19.68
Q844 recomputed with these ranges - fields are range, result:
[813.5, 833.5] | 53.47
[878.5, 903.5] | 60.87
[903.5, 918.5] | 54.85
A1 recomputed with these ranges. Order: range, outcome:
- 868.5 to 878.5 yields 49.23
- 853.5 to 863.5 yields 34.82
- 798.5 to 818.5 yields 50.3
